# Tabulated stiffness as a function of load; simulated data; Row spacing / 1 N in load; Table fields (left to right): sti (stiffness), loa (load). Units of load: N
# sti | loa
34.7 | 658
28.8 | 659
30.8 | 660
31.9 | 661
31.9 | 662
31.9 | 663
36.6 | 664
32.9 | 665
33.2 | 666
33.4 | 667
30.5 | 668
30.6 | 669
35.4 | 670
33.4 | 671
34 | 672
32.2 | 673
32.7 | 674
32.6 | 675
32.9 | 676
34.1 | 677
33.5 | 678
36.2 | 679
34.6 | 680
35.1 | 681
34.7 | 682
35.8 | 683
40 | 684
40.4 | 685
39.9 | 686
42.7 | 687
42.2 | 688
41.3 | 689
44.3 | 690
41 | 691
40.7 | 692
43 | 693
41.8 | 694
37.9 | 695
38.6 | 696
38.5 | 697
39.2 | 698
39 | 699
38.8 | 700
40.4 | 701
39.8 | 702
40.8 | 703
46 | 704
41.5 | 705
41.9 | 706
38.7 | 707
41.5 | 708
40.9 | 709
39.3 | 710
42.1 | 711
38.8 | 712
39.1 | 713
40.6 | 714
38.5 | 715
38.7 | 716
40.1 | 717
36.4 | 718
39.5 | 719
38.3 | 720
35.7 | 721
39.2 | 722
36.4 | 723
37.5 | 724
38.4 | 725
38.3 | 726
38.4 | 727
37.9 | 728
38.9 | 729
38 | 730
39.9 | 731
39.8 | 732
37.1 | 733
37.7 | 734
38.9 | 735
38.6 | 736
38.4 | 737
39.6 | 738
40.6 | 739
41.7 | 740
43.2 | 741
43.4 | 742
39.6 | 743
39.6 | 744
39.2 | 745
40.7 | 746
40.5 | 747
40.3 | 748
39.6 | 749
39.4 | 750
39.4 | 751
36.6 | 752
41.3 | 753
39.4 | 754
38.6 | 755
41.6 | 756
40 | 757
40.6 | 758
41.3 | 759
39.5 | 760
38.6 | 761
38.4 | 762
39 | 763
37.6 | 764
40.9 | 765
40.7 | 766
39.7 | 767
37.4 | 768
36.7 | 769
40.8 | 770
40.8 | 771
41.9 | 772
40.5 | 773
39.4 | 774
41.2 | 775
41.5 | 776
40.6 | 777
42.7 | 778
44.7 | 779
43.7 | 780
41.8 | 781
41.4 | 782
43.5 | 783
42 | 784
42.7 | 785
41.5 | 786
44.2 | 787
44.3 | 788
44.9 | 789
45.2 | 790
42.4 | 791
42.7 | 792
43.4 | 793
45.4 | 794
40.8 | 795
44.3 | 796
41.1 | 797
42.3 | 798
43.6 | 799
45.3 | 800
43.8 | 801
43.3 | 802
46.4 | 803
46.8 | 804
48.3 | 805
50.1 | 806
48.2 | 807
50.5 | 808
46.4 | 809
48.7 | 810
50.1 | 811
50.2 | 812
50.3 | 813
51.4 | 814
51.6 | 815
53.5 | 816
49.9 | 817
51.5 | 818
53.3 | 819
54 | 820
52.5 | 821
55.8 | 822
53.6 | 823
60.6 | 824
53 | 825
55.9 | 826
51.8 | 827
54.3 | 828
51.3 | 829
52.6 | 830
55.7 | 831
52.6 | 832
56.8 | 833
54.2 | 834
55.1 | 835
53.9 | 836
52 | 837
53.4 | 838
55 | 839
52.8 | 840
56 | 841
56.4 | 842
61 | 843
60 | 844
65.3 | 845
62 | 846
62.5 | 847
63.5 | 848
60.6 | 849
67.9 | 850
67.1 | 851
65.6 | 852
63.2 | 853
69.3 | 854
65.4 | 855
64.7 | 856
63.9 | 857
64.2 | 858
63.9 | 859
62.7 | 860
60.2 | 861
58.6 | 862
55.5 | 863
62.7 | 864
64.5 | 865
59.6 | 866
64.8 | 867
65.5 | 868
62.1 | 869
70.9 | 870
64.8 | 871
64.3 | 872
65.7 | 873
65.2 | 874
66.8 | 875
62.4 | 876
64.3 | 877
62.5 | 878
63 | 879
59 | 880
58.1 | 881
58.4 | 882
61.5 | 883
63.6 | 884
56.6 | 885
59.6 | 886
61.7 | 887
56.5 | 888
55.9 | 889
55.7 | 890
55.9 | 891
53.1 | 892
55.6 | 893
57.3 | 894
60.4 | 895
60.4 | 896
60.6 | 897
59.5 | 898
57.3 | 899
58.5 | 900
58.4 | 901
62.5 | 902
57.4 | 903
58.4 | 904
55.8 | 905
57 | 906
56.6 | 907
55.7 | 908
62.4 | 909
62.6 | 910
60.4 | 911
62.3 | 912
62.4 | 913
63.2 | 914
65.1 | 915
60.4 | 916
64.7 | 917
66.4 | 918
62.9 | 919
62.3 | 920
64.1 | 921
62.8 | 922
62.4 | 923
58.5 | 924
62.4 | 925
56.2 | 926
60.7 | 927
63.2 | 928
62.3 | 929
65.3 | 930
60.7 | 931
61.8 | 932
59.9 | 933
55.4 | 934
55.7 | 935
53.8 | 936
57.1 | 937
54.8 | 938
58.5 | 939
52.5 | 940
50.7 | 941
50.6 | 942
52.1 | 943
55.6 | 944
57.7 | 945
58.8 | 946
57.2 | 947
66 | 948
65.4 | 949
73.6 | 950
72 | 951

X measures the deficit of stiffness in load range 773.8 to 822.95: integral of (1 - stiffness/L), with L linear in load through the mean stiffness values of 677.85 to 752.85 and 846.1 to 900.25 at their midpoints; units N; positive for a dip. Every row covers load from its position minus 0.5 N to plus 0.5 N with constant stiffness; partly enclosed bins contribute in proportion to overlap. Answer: 4.95 N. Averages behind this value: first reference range 39.4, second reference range 61.7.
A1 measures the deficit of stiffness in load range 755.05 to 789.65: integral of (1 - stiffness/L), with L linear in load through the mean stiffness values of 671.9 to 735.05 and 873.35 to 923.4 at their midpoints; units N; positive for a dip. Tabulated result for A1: 3.9 N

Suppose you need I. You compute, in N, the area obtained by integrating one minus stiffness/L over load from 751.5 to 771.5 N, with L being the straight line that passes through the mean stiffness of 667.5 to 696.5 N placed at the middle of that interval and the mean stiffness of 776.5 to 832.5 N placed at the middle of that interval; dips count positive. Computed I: 2.0 N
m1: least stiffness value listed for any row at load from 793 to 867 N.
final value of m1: 40.8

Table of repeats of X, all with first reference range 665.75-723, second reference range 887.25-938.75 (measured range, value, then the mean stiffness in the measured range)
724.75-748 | 1.5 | 39.5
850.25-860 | -2.0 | 65.2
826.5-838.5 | -0.4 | 53.6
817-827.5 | -0.7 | 54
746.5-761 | 1.4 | 39.8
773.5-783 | 0.9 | 42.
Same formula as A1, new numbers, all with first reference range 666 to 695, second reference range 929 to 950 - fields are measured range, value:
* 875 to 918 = -4.2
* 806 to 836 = -2.7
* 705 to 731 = 0.5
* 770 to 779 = 0.6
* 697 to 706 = -0.5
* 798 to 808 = 0.1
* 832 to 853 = -3.8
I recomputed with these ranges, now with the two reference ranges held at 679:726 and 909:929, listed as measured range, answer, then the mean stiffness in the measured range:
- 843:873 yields -4.18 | 63.6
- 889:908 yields 0.76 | 57.7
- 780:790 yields 1.06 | 43.1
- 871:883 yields -1.02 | 62.7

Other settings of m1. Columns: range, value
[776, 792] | 40.6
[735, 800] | 36.6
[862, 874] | 55.5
